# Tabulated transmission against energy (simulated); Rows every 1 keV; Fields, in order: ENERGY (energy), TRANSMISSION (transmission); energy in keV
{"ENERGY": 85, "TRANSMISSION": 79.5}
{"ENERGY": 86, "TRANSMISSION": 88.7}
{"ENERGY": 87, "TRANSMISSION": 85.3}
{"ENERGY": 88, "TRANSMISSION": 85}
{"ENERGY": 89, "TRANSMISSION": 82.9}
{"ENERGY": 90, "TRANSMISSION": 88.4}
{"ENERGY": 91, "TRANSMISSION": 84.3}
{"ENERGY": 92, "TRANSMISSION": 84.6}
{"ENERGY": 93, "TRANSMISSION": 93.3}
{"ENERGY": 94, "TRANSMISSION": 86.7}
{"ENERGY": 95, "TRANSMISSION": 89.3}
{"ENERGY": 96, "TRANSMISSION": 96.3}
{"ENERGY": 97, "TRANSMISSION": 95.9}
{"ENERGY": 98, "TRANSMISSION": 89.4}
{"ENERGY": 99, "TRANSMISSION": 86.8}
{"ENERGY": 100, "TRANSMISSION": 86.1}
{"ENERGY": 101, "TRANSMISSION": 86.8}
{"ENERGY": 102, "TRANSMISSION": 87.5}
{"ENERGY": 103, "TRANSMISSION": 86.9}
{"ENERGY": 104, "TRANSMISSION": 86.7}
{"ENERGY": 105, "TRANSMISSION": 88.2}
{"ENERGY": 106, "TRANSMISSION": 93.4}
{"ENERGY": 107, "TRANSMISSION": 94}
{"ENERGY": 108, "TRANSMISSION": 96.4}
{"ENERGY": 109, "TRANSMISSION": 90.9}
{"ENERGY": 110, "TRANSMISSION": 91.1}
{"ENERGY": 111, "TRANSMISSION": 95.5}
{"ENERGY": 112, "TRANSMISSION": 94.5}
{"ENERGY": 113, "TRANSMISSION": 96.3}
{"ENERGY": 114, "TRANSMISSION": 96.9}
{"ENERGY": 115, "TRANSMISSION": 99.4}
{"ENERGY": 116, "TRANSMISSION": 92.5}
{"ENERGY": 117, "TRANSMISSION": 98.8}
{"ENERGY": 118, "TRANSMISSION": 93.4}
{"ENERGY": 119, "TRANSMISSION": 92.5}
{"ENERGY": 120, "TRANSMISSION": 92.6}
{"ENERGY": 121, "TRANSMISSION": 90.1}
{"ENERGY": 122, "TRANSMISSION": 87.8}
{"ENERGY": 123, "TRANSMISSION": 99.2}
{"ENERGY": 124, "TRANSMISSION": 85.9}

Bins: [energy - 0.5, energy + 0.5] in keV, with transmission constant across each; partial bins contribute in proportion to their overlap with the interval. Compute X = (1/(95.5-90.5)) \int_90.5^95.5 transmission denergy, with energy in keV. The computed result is 87.6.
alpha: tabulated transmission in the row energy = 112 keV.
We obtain 94.5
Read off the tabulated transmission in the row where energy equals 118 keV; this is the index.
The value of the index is 93.4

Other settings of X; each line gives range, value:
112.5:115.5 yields 97.5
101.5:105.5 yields 87.3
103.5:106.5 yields 89.4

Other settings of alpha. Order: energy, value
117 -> 98.8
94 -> 86.7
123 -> 99.2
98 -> 89.4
